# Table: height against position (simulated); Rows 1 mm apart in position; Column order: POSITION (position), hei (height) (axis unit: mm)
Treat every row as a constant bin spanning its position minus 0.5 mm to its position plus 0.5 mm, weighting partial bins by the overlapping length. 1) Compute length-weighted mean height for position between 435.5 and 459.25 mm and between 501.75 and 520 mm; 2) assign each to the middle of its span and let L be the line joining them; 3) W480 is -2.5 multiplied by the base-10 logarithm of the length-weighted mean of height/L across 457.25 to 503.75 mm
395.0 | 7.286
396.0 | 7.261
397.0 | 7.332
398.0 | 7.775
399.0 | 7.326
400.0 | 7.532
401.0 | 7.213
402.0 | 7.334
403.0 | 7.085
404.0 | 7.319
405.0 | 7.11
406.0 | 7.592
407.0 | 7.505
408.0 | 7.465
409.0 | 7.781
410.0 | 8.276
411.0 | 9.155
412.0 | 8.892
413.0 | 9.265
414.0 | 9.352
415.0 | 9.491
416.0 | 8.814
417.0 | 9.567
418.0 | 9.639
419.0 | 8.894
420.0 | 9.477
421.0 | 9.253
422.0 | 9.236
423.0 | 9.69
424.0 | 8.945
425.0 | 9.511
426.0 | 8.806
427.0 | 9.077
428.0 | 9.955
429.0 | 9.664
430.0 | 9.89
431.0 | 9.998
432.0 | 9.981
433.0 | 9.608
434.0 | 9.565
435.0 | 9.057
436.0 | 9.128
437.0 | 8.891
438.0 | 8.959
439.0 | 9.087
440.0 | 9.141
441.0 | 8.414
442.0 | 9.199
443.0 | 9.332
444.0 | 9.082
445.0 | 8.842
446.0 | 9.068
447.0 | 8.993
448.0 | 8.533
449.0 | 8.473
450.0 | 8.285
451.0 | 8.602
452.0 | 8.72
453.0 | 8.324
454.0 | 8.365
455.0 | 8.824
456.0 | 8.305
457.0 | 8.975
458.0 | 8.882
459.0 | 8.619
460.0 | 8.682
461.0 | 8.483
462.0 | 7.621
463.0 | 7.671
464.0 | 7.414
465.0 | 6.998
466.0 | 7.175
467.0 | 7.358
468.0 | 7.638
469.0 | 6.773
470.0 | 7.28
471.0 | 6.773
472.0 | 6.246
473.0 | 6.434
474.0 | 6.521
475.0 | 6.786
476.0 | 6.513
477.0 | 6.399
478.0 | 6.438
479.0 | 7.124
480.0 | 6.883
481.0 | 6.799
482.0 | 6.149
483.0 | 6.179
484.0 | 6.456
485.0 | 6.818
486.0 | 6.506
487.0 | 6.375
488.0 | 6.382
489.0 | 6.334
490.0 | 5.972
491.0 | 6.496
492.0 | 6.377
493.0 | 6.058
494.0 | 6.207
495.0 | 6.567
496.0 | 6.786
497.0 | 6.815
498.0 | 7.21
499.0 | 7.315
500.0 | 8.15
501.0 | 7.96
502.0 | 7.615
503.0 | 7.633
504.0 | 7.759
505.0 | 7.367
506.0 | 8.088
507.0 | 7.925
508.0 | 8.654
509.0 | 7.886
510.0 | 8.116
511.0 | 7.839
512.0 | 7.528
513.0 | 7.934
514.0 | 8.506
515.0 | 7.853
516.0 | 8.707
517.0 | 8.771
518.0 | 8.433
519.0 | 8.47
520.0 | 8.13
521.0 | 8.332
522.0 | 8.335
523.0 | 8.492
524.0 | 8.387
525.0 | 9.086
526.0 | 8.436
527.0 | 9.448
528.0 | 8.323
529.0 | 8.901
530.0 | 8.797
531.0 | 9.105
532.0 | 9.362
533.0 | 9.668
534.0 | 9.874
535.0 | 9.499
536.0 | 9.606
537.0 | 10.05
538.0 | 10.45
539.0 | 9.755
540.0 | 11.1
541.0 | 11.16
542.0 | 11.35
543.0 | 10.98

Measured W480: 0.20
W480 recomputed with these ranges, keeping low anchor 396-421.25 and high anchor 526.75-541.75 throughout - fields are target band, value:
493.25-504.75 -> 0.270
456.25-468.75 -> 0.118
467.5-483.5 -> 0.325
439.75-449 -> -0.034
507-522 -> 0.154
